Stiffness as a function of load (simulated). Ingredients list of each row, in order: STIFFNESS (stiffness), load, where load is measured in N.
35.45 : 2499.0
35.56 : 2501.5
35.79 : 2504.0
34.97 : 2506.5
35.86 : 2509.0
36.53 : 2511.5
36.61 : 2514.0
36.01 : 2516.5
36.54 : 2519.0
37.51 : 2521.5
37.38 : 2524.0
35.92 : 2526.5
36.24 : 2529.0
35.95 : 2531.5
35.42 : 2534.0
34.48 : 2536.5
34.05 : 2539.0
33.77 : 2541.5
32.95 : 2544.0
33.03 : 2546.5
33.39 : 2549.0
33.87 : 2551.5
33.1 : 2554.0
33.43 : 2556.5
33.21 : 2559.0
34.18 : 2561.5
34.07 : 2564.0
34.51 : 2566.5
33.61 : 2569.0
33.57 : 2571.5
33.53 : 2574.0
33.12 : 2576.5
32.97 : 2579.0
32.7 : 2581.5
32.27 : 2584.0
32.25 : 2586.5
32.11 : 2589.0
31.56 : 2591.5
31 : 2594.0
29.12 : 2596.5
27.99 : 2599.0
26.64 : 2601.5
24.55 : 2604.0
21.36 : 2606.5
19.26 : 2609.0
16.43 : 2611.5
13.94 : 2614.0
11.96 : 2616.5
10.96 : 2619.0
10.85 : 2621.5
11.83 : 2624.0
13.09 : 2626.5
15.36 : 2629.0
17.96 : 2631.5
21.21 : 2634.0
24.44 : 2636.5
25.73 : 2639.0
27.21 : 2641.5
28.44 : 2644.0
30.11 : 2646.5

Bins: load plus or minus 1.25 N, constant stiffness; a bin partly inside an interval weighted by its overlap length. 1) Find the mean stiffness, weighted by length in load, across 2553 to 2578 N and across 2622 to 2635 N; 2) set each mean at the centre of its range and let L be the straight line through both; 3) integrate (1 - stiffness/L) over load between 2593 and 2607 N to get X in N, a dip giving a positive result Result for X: -1.90 N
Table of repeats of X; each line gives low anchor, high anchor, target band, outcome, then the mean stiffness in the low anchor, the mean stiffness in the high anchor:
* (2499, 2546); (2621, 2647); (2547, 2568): -1.9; 35.6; 20.6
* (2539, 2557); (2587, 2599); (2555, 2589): -1.4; 33.4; 30.7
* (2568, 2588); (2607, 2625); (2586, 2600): -2.9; 33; 14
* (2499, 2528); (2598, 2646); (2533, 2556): -1.7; 36.2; 19.6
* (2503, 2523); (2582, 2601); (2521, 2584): -1.2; 36.2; 30.8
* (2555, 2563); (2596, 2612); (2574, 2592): -2.7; 33.6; 23.7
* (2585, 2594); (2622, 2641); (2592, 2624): 7.7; 31.8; 18.6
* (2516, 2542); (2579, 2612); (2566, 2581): -1.4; 35.8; 27.9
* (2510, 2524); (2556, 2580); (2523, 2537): 0.0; 36.7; 33.6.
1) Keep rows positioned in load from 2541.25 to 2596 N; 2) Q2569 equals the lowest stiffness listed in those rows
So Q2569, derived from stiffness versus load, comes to 31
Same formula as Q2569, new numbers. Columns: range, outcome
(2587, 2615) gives 13.94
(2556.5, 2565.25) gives 33.21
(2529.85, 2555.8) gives 32.95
